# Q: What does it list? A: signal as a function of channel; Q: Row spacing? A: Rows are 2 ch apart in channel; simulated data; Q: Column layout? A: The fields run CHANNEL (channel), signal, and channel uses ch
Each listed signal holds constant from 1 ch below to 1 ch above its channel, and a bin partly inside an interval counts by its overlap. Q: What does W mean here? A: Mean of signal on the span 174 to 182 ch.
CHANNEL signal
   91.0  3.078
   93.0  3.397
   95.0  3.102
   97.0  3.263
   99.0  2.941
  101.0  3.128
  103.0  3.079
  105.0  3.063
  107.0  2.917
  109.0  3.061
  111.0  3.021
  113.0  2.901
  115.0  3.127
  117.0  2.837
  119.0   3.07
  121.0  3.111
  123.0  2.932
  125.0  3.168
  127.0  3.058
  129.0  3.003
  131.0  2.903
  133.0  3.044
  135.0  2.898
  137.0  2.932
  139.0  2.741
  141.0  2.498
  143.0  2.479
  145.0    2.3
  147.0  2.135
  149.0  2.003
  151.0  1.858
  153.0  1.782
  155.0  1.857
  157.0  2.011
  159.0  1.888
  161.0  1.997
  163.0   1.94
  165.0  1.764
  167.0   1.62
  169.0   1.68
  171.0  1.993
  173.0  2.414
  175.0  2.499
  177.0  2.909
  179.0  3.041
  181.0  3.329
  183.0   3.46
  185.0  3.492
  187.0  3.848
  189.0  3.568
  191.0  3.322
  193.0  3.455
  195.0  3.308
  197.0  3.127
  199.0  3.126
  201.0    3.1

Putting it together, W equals 2.94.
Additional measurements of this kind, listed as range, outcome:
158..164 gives 1.94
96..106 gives 3.09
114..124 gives 3.02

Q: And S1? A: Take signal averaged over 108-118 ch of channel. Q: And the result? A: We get 2.99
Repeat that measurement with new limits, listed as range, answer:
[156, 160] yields 1.95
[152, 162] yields 1.91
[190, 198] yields 3.3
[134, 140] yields 2.86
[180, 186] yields 3.43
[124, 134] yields 3.04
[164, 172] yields 1.76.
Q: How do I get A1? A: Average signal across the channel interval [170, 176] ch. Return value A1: 2.3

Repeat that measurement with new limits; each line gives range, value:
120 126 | 3.07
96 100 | 3.1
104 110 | 3.01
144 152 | 2.07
